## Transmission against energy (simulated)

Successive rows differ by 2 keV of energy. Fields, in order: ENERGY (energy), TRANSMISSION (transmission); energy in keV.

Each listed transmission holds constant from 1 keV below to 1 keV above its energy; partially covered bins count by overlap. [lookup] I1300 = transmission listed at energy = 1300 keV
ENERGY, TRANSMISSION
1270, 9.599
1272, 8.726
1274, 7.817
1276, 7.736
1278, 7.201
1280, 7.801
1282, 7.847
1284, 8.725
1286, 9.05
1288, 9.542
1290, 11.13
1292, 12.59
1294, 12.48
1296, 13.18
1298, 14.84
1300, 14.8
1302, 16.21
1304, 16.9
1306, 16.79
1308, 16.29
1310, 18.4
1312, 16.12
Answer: 14.8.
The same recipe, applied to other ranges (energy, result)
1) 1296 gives 13.18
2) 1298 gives 14.84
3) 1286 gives 9.05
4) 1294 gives 12.48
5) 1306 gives 16.79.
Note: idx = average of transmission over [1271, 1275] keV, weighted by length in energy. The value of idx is 8.27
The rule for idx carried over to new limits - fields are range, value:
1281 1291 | 9.26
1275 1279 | 7.47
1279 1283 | 7.82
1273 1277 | 7.78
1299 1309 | 16.2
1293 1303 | 14.3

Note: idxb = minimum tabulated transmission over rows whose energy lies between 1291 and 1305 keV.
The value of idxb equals 12.48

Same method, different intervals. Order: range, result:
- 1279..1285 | 7.801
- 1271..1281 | 7.201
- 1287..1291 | 9.542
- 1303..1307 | 16.79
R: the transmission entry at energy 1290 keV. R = 11.13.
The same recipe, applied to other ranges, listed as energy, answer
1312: 16.12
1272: 8.726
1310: 18.4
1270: 9.599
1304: 16.9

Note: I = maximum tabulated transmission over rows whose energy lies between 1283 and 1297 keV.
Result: 13.18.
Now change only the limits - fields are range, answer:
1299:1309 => 16.9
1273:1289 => 9.542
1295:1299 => 14.84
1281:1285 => 8.725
